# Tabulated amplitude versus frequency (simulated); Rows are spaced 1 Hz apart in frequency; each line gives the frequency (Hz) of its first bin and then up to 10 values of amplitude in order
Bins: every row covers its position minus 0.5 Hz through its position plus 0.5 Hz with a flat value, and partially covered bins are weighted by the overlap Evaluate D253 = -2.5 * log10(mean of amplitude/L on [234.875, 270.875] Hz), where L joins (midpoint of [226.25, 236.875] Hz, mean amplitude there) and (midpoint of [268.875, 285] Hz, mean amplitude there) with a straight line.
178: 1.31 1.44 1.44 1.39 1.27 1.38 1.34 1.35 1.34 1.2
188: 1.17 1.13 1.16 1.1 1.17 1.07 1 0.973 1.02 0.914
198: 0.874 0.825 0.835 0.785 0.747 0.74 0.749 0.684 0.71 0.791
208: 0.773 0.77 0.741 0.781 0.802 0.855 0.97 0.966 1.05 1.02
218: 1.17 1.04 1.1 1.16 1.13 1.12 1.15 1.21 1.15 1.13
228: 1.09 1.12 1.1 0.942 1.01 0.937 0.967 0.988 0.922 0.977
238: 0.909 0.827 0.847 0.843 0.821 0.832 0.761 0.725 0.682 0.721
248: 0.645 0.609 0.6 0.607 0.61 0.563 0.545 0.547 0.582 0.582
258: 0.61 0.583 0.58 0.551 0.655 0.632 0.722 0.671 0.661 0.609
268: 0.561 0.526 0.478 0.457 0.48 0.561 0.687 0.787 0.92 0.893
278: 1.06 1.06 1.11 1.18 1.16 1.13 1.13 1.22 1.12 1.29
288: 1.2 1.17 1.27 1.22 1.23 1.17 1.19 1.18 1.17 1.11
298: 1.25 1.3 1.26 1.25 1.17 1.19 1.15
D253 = 0.37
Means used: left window 1.02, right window 0.87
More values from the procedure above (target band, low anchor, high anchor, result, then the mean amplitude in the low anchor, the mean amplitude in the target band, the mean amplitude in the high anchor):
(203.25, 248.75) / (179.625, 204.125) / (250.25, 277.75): -0.080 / 1.08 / 0.924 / 0.621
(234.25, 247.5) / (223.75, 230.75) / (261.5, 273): 0.132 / 1.13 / 0.837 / 0.585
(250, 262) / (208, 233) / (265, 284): 0.442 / 1.02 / 0.582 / 0.801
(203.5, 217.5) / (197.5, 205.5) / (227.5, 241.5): -0.001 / 0.78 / 0.833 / 0.963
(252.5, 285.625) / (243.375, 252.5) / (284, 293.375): 0.277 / 0.665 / 0.744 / 1.21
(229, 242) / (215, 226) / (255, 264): -0.031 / 1.11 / 0.942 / 0.601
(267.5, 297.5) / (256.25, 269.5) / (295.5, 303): -0.044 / 0.61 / 0.991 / 1.21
